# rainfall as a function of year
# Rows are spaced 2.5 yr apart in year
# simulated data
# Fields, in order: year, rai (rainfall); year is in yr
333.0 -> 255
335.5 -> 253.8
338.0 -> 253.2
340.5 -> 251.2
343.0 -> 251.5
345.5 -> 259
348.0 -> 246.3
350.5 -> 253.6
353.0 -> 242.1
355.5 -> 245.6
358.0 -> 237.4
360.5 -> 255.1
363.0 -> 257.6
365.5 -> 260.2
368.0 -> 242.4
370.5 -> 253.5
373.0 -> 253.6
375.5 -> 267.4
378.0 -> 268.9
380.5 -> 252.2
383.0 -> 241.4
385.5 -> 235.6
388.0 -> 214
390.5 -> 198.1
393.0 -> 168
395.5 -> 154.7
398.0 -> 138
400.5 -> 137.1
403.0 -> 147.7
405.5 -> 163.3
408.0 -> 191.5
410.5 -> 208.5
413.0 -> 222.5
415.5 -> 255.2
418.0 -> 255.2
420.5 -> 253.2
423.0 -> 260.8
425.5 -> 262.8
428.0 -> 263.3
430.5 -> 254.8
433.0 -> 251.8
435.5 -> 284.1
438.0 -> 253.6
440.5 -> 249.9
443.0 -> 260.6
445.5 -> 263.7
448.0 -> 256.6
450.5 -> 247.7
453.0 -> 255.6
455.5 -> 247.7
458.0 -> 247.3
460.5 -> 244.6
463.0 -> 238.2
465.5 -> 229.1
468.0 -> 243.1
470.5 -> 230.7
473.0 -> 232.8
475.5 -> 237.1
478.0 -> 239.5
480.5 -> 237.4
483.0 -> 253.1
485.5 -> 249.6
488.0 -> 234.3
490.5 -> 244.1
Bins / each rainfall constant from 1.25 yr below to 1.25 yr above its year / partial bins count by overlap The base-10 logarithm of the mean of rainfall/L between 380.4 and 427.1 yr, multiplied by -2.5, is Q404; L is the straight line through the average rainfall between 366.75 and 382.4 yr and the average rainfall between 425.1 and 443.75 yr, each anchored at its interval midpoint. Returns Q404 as 0.23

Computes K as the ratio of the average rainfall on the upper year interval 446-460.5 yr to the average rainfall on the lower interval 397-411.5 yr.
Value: 1.53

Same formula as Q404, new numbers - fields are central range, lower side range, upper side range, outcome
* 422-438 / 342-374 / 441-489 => -0.07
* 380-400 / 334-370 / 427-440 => 0.29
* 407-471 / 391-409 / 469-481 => -0.25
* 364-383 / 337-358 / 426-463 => -0.02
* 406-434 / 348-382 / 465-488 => 0.02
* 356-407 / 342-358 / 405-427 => 0.11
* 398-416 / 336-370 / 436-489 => 0.33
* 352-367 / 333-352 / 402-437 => 0.00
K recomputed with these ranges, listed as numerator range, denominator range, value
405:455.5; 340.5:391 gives 1.00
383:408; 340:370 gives 0.71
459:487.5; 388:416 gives 1.33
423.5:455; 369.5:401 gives 1.20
